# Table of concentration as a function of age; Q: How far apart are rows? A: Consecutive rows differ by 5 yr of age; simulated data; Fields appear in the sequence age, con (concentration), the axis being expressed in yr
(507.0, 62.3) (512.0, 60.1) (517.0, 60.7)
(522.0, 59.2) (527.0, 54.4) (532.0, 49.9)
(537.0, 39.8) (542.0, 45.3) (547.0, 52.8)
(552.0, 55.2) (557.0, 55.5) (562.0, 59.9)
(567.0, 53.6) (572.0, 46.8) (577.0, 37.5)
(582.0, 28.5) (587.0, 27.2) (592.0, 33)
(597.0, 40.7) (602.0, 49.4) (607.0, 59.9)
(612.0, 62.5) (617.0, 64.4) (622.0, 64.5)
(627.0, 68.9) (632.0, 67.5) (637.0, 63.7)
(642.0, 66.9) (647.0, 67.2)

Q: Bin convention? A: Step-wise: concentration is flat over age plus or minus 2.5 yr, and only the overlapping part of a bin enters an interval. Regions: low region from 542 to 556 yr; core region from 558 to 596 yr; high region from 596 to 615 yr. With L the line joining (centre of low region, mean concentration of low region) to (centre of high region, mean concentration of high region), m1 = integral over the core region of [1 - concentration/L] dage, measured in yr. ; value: 8.5 yr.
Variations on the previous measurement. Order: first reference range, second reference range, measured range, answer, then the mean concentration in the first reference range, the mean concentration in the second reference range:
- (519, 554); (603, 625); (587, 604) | 5.9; 51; 62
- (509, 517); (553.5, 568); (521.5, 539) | 2.6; 60.4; 56.5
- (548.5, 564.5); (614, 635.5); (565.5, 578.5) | 2.8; 56.6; 66.1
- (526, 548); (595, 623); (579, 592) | 5.9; 47.7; 56.8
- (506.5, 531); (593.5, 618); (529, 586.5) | 9.6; 58.5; 53.9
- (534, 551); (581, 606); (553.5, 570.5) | -4.8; 46.9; 37.6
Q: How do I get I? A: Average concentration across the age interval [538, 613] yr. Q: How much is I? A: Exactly 46.7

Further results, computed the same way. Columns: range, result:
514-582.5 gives 50.6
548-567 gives 56.1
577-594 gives 30.6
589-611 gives 46.5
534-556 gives 48.8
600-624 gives 60.3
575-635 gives 50.6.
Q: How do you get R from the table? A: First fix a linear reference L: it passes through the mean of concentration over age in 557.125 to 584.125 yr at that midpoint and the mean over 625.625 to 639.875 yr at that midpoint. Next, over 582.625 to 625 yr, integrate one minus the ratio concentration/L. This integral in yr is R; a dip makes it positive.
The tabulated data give 6.2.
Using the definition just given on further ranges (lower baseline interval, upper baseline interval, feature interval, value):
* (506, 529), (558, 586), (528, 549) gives 2.5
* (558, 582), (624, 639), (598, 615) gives 0.9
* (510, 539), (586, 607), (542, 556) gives -0.8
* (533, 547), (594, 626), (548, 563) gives -2.6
